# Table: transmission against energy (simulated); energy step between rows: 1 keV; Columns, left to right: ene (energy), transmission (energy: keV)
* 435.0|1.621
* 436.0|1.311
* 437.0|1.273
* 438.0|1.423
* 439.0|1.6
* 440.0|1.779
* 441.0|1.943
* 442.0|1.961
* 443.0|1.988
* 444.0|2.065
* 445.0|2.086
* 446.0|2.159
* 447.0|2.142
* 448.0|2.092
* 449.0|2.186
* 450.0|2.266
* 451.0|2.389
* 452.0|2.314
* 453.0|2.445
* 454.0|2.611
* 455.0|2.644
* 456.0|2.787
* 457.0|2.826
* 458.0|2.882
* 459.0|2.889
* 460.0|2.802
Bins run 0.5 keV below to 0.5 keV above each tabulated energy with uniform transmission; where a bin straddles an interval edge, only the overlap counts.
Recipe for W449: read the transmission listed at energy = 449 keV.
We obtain 2.186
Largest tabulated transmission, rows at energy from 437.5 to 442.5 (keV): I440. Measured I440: 1.961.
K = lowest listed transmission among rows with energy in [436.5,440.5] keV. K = 1.273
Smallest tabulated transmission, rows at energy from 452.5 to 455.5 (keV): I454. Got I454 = 2.445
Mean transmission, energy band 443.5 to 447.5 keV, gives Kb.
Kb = 2.11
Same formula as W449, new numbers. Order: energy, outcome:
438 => 1.423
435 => 1.621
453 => 2.445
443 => 1.988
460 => 2.802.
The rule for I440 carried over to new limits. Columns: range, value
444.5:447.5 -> 2.159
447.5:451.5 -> 2.389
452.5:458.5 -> 2.882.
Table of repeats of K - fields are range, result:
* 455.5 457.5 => 2.787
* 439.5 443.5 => 1.779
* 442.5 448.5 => 1.988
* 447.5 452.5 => 2.092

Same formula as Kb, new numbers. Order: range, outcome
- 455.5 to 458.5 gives 2.83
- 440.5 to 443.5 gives 1.96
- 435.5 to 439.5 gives 1.4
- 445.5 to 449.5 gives 2.14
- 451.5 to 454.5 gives 2.46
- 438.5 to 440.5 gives 1.69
